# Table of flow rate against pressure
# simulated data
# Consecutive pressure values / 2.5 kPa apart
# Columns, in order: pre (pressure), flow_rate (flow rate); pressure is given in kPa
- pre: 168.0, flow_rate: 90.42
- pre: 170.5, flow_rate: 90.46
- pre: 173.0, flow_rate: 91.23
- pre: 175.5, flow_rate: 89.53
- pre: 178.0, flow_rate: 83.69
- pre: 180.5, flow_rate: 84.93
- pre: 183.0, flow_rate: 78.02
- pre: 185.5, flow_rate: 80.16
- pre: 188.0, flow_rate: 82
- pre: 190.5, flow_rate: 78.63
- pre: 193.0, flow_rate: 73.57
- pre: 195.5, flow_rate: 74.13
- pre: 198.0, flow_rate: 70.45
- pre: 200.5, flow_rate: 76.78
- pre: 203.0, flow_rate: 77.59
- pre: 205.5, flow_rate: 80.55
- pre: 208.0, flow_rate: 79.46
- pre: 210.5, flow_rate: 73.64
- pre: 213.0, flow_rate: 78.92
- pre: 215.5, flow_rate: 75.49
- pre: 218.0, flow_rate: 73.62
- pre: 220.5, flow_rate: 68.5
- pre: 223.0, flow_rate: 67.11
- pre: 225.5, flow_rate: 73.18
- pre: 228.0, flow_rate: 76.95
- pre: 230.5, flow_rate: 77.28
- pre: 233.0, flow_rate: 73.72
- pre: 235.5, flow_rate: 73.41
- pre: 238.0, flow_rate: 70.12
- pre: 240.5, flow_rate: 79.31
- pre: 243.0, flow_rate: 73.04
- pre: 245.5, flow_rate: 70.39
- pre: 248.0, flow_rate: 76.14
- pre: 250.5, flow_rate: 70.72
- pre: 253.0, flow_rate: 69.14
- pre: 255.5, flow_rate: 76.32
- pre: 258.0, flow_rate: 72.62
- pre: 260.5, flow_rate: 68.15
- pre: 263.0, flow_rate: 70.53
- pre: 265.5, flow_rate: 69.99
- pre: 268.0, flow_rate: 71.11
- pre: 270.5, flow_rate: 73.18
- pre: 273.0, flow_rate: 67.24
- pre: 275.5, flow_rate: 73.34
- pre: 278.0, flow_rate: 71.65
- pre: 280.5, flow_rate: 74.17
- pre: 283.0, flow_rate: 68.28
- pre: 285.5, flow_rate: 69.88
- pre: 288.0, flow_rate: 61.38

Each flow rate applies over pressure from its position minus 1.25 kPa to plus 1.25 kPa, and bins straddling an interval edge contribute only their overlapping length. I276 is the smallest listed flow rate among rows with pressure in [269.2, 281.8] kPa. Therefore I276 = 67.24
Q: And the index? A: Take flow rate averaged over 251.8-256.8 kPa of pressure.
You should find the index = 72.8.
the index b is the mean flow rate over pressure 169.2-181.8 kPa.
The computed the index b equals 87.9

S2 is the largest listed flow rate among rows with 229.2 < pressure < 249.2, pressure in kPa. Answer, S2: 79.31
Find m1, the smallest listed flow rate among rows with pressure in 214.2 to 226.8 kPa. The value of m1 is 67.11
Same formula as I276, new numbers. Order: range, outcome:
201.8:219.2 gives 73.62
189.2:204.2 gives 70.45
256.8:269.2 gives 68.15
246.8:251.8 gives 70.72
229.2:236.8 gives 73.41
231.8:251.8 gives 70.12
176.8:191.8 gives 78.02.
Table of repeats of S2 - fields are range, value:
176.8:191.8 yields 84.93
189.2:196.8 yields 78.63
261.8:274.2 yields 73.18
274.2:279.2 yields 73.34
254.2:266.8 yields 76.32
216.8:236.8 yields 77.28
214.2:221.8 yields 75.49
